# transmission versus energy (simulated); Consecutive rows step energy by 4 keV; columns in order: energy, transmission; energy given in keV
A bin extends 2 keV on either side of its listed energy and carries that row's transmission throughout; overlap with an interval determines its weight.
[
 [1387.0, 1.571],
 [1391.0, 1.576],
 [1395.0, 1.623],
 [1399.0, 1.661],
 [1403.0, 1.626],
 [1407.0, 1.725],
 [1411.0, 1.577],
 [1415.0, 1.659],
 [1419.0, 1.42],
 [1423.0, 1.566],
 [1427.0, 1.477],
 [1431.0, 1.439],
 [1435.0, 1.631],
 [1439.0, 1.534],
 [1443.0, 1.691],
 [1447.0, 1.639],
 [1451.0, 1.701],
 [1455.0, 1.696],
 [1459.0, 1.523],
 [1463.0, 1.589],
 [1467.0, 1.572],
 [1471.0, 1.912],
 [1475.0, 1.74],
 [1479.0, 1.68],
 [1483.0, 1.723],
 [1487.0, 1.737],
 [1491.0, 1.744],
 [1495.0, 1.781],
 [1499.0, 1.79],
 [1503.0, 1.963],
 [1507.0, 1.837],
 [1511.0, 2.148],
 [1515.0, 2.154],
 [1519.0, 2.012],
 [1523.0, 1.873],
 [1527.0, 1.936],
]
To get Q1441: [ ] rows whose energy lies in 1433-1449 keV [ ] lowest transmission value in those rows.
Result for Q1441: 1.534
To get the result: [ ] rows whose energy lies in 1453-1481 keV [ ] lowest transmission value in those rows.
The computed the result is 1.523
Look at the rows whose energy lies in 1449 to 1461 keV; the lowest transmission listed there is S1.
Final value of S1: 1.523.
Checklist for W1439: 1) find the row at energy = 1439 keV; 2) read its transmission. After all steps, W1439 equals 1.534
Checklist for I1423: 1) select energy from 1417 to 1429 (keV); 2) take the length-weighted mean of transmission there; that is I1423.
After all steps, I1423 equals 1.49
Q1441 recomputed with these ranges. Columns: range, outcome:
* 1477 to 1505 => 1.68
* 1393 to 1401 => 1.623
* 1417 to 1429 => 1.42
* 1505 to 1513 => 1.837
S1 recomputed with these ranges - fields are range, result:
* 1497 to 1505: 1.79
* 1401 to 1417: 1.577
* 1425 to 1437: 1.439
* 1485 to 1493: 1.737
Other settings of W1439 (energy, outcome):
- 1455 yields 1.696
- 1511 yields 2.148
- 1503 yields 1.963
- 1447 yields 1.639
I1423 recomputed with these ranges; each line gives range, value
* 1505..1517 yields 2.05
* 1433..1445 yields 1.62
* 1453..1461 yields 1.61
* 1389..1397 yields 1.6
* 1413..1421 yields 1.54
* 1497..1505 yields 1.88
